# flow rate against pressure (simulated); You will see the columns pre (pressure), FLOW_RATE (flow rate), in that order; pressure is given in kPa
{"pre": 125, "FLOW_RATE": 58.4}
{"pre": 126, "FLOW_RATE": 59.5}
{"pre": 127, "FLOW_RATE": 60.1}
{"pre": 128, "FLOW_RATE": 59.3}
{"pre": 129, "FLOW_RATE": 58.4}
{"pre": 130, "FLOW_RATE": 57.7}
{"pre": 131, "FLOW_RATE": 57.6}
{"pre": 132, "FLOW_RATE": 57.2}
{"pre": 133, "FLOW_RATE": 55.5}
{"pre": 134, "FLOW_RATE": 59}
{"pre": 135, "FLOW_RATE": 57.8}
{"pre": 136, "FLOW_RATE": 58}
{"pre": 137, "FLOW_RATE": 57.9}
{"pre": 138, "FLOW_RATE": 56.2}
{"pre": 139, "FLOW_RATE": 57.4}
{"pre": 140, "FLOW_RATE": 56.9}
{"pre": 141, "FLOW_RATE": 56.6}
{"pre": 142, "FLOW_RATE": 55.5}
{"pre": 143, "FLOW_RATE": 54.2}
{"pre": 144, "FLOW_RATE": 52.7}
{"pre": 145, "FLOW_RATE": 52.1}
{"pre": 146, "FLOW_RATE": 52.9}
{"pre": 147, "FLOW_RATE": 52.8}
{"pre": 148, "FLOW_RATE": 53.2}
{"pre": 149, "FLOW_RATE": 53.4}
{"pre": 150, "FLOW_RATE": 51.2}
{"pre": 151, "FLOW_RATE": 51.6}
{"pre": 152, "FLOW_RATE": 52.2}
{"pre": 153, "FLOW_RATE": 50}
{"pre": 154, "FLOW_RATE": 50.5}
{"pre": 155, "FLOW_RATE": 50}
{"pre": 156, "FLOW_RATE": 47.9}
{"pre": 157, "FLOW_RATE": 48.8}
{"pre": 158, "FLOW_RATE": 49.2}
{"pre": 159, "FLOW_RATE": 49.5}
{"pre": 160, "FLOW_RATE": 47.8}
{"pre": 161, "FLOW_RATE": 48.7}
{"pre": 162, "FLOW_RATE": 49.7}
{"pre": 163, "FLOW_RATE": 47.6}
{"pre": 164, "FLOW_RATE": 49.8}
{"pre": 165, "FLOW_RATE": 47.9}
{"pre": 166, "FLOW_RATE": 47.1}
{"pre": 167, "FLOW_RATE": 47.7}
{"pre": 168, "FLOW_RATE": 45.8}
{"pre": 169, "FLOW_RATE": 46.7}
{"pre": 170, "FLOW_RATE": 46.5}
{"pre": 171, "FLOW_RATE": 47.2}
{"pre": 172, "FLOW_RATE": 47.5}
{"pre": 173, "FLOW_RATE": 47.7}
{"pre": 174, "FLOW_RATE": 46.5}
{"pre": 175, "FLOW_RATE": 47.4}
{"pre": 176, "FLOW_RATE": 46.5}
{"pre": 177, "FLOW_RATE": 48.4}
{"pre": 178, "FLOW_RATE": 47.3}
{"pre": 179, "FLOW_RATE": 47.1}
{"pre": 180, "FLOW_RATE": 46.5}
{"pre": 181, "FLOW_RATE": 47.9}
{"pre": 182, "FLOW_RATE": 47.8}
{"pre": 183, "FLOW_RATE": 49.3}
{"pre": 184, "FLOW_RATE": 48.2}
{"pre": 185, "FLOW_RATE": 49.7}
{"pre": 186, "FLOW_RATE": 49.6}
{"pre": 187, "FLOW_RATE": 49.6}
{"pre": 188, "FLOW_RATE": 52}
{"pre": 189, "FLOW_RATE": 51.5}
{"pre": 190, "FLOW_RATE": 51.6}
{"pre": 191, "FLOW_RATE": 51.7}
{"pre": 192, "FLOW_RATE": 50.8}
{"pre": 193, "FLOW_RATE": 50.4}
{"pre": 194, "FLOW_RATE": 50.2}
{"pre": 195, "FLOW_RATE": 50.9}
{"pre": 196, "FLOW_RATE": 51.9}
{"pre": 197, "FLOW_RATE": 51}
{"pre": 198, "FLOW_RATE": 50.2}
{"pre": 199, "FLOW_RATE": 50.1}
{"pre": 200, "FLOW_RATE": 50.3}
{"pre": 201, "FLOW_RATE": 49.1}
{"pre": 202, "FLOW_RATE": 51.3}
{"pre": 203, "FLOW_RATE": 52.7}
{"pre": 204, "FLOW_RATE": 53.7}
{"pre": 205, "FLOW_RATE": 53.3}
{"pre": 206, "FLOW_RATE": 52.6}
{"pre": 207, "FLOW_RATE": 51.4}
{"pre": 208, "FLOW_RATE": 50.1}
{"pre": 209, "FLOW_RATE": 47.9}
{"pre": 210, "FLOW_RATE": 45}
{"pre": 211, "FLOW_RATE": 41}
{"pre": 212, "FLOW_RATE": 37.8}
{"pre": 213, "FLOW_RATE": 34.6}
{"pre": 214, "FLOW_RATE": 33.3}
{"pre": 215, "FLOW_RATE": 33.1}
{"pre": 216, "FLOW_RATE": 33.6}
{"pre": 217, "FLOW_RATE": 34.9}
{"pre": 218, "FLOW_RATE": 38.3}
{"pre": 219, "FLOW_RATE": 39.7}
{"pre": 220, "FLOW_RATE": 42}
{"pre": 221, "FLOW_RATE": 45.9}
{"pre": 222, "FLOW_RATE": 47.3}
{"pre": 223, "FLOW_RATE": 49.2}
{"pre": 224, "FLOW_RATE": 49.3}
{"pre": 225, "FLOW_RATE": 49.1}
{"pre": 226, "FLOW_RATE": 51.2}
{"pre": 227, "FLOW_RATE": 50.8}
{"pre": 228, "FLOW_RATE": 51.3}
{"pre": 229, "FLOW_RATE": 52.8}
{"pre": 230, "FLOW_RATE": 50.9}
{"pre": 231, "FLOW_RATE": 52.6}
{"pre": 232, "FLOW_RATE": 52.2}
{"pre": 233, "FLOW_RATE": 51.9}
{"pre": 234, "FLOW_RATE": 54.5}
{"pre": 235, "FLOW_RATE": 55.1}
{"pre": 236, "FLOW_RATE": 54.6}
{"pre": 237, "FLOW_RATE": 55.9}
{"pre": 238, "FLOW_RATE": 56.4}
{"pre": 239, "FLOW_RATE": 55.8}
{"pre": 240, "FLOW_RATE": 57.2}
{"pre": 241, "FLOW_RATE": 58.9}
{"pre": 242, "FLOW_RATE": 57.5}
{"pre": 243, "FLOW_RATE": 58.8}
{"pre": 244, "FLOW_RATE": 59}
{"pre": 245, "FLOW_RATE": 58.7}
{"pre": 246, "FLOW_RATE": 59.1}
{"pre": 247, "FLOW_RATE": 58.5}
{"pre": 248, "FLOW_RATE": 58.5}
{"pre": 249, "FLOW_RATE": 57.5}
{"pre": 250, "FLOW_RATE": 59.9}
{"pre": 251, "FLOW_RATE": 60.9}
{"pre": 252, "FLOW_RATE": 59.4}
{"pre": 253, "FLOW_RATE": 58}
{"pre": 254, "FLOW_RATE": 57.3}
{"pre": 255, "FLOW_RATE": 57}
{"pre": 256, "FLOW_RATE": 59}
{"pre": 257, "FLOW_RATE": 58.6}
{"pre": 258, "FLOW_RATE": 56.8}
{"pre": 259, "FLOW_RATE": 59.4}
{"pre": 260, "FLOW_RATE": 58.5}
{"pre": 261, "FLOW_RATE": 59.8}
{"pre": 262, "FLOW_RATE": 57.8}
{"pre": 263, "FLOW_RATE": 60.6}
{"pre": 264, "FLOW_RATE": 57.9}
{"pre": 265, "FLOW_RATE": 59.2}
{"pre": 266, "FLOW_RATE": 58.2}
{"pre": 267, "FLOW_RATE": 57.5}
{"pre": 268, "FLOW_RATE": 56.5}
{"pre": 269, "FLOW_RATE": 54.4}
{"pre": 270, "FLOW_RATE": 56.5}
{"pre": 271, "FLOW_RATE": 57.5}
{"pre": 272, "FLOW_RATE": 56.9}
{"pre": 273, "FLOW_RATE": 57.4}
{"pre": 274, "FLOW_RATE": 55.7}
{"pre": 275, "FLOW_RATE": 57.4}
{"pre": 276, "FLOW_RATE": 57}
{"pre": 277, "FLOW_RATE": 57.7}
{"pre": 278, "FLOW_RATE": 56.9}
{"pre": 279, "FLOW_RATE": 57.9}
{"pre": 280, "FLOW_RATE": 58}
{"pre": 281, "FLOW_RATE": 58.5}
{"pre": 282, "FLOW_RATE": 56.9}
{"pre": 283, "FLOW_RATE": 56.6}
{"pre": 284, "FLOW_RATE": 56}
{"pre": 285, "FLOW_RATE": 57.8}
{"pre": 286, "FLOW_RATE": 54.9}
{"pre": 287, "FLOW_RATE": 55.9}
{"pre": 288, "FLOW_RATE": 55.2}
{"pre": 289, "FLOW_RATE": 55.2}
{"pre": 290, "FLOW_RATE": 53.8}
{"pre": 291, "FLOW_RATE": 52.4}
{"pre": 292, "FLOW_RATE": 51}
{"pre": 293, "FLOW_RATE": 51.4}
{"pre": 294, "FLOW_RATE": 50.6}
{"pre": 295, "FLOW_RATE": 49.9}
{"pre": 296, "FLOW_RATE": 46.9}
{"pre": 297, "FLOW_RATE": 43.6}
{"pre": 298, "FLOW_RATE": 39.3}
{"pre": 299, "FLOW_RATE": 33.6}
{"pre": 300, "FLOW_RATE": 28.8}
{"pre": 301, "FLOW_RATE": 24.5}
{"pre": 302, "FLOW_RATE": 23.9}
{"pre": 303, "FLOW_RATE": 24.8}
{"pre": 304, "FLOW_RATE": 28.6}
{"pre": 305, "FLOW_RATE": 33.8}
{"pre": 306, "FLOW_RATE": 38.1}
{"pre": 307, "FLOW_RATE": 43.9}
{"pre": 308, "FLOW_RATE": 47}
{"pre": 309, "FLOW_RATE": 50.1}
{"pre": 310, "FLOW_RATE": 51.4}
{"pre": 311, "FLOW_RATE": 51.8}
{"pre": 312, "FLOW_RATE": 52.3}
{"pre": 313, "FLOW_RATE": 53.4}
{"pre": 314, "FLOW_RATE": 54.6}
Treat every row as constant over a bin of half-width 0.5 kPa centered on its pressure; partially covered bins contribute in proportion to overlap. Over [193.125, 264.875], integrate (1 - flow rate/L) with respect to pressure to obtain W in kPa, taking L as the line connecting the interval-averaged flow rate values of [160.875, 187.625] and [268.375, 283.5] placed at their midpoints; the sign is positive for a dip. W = 1.4 kPa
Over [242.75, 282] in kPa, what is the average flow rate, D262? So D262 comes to 58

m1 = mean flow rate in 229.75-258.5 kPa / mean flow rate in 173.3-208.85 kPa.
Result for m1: 1.1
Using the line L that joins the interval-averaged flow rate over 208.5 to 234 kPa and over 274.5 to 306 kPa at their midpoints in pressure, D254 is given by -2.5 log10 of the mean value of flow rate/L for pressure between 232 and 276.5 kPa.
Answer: -0.24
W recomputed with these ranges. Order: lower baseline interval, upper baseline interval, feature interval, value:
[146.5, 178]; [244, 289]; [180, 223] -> 4.2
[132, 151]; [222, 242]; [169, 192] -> 2.4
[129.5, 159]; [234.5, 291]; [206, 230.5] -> 5.1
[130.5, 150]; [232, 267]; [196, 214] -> 2.8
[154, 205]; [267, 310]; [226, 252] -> -3.6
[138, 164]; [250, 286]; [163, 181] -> 1.9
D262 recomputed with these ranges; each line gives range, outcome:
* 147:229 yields 48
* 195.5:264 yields 51.8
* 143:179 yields 49.2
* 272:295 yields 55.5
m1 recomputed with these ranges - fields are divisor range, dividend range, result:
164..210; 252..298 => 1.13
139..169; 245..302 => 1.07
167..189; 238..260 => 1.22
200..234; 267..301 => 1.13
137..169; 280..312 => 0.90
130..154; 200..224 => 0.81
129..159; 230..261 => 1.06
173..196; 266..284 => 1.16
